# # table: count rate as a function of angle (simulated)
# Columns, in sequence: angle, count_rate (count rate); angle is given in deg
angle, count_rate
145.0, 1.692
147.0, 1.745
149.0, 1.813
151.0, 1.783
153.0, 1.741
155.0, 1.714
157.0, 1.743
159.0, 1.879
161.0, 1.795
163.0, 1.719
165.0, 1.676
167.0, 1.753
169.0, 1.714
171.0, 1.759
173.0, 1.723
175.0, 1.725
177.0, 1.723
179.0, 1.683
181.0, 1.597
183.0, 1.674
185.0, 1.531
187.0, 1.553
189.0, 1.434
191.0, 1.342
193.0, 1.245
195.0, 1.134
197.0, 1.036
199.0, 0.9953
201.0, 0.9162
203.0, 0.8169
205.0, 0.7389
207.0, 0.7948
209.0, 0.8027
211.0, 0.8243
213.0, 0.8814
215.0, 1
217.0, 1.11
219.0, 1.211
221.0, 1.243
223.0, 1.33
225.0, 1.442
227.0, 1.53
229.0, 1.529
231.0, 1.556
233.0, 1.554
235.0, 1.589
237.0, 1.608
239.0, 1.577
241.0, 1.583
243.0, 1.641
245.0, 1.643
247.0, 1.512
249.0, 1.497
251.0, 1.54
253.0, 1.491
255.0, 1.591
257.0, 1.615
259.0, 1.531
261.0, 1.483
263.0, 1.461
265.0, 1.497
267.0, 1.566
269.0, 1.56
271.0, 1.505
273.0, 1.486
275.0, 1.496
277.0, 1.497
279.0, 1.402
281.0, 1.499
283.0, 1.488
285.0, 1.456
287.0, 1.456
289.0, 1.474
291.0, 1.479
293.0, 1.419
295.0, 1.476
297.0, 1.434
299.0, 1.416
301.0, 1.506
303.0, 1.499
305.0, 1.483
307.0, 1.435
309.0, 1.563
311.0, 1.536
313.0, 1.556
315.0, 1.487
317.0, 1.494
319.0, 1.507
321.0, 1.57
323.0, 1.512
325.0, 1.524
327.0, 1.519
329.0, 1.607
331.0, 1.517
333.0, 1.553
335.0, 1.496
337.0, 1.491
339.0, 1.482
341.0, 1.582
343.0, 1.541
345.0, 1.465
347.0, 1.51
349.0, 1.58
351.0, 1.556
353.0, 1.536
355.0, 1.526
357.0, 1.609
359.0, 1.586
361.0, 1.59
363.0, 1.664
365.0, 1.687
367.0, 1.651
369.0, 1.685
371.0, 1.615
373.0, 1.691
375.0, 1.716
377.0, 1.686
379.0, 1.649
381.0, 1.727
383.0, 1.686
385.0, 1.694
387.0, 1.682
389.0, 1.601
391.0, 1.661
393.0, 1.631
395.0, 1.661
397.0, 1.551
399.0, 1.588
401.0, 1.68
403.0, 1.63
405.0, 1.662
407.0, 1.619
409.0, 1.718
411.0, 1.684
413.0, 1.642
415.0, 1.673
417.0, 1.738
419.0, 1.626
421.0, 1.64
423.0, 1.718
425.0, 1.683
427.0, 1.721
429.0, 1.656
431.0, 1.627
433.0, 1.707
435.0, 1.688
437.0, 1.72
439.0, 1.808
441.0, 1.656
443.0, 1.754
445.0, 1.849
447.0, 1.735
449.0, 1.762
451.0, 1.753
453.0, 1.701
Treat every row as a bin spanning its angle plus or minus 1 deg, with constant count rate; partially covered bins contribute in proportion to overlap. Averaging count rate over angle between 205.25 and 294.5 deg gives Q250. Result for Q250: 1.41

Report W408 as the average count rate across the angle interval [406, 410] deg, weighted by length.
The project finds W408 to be 1.67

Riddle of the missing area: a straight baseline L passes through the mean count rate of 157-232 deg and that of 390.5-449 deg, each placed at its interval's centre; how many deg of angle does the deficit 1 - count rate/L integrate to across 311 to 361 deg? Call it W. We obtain 1.0 deg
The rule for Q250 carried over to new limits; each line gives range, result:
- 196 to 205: 0.919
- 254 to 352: 1.51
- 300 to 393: 1.58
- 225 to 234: 1.53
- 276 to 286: 1.47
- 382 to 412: 1.65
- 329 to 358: 1.53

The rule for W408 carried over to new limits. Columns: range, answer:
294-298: 1.46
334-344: 1.52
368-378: 1.68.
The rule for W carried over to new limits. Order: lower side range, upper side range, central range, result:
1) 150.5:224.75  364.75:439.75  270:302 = 1.0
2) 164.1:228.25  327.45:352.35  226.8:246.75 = -3.0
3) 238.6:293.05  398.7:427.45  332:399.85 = 0.6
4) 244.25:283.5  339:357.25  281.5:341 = 1.2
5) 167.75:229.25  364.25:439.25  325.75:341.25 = 0.1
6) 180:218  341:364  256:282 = -3.6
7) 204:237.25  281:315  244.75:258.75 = -2.4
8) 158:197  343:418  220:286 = 4.0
